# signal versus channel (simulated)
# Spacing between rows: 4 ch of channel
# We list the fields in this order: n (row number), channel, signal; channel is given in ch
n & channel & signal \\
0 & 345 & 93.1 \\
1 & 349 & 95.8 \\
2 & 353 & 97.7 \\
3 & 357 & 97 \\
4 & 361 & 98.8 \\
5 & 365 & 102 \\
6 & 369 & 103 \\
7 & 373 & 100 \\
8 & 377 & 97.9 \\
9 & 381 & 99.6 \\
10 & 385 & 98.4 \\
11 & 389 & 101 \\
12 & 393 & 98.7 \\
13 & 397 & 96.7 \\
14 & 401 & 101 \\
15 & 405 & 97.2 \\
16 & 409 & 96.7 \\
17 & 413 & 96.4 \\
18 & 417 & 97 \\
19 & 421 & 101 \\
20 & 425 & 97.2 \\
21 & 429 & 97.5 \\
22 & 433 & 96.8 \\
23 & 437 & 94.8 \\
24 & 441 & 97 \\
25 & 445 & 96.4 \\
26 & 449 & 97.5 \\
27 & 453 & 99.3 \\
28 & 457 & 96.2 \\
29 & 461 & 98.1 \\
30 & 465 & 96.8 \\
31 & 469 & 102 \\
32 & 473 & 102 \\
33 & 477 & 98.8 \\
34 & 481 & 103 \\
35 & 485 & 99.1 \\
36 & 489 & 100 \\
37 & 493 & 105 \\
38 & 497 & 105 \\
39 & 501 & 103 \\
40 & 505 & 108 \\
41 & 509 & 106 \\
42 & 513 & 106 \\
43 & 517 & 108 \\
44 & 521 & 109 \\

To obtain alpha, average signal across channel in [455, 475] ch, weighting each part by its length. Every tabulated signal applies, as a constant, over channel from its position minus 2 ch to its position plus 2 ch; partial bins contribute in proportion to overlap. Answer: 99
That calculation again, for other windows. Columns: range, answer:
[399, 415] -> 97.8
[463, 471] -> 99.4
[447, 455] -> 98.4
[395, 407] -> 98.3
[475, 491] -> 100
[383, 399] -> 98.7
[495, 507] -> 105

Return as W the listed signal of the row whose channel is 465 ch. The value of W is 96.8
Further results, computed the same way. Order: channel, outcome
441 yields 97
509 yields 106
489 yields 100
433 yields 96.8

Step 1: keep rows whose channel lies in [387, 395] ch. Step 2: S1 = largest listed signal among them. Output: 101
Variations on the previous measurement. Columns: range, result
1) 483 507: 108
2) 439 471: 102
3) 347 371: 103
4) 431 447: 97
